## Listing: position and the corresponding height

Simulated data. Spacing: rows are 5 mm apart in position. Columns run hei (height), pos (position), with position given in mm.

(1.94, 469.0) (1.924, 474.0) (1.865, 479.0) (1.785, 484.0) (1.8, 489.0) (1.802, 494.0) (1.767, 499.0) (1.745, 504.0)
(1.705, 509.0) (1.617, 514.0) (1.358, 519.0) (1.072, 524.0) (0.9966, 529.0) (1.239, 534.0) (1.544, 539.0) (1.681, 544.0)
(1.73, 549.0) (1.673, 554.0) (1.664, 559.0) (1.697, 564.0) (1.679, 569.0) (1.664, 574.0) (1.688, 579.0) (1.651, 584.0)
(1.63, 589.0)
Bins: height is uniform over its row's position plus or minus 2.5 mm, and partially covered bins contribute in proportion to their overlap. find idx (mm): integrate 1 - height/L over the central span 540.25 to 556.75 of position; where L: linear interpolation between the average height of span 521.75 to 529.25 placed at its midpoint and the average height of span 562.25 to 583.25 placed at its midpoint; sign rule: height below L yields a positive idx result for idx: -4.1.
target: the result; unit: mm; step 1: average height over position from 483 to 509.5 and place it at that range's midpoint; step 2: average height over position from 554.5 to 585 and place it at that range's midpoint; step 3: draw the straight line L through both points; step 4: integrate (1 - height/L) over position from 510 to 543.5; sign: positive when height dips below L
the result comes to 7.5 mm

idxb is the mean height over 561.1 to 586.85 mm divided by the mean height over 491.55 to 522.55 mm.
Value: 1.0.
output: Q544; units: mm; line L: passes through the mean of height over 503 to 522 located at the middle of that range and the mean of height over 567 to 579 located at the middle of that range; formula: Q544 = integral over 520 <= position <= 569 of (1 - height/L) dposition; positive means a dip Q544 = 4.49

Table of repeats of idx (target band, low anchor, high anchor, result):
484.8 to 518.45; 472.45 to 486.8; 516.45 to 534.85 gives -4.5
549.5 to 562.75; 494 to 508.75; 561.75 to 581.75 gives 0.1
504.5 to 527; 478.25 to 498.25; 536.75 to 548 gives 3.5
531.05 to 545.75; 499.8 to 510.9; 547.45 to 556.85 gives 2.1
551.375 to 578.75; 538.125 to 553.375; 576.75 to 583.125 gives -0.1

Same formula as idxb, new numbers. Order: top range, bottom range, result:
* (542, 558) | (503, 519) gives 1.04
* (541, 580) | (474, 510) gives 0.94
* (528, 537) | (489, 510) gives 0.66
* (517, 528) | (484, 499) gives 0.66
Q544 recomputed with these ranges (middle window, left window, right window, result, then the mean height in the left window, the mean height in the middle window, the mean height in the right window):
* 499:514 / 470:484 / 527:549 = -0.5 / 1.88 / 1.71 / 1.41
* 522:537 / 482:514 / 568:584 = 5.3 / 1.76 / 1.12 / 1.67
